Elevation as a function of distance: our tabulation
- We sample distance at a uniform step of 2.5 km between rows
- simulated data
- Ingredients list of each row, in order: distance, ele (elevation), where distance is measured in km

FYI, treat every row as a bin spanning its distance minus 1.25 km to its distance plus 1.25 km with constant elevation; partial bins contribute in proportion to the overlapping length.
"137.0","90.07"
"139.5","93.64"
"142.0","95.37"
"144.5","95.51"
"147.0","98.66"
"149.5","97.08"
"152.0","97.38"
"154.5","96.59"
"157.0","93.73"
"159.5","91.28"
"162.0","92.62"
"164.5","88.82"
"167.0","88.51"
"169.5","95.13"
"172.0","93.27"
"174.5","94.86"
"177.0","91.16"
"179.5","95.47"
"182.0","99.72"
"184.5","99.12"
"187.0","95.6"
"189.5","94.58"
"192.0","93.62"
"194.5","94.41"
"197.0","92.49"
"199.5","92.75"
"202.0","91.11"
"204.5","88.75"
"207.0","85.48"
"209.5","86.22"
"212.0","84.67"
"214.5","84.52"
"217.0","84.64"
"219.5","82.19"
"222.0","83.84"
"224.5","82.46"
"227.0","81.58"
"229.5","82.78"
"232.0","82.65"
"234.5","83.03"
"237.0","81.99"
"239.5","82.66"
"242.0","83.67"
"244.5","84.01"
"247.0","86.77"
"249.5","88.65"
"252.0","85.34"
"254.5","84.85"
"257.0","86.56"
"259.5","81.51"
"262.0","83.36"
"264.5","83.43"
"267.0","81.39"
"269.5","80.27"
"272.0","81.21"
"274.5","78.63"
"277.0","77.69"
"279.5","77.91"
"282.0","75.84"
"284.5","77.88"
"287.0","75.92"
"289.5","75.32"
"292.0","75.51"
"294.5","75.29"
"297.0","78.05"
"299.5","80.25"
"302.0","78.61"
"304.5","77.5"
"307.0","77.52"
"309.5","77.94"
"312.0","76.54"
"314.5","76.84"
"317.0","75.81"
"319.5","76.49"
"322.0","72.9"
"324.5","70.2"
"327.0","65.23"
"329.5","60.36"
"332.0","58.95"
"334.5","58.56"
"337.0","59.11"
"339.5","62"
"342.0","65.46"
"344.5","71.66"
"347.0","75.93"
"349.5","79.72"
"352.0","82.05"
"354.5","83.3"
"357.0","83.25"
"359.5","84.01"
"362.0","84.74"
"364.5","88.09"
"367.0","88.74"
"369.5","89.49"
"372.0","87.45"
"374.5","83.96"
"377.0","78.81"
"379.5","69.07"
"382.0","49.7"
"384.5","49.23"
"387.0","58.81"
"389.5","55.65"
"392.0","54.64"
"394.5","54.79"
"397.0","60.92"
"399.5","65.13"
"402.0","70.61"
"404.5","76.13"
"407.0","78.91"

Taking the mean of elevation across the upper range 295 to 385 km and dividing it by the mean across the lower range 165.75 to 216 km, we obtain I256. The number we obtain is 0.81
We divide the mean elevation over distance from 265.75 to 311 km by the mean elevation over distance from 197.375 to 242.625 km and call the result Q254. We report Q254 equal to 0.92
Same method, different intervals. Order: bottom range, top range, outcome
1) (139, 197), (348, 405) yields 0.77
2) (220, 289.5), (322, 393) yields 0.87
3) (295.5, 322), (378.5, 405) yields 0.77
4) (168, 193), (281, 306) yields 0.81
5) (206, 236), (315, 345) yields 0.80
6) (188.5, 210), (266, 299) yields 0.85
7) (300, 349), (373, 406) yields 0.90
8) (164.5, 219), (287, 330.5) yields 0.82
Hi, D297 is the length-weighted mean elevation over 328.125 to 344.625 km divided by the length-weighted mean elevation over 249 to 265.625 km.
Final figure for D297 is 0.7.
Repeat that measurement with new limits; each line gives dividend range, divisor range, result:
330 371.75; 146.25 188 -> 0.80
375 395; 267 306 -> 0.77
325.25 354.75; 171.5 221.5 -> 0.75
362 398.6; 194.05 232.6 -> 0.81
